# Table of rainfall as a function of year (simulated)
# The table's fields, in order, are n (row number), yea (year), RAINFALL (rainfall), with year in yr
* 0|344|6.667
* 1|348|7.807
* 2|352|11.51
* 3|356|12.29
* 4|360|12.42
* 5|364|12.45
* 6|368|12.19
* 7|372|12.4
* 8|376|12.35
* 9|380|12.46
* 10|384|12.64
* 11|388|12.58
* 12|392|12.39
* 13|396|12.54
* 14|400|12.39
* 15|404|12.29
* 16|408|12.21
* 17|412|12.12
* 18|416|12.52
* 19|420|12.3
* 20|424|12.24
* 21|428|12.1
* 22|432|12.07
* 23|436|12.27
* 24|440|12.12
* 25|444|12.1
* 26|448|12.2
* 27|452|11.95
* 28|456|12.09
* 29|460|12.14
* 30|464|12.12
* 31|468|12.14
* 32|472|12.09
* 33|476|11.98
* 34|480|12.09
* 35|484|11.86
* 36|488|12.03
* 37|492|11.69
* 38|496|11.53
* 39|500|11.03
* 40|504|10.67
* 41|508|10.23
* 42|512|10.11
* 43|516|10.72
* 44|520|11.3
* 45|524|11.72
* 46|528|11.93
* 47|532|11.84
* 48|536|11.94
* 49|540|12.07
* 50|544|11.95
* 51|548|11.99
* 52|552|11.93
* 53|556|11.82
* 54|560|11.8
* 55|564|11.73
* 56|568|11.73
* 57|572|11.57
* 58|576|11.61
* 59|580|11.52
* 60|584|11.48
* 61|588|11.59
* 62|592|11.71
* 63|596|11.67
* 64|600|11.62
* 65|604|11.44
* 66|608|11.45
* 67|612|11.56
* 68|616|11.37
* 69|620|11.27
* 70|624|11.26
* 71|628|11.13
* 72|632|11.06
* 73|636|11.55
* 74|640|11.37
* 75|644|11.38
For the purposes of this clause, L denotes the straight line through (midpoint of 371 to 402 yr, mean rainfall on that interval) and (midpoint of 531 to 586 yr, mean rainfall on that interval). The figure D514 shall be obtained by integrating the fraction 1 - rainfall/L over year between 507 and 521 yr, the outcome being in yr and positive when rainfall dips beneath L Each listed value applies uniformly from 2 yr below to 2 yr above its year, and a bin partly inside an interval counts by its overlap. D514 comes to 1.63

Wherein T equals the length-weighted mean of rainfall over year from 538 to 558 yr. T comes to 12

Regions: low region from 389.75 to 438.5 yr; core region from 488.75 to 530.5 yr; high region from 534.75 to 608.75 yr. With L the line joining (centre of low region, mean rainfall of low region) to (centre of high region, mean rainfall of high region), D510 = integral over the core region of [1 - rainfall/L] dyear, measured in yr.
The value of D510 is 2.84 yr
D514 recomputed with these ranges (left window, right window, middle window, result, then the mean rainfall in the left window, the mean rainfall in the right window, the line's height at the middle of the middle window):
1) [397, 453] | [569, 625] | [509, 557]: 0.81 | 12.2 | 11.5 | 11.8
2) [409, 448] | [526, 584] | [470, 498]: 0.31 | 12.2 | 11.8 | 12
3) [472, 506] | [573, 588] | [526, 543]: -0.52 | 11.6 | 11.5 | 11.6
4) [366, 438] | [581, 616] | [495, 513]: 1.85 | 12.3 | 11.6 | 11.9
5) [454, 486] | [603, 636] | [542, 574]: -0.51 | 12.1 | 11.3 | 11.6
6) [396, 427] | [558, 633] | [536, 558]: -0.43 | 12.3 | 11.5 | 11.7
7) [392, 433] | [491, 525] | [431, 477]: -1.58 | 12.3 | 11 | 11.7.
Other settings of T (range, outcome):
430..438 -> 12.2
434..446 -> 12.2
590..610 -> 11.6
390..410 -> 12.4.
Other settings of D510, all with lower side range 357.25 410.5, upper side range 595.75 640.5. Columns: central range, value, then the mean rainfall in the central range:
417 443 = 0.0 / 12.2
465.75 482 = -0.1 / 12.1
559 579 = -0.1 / 11.7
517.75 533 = 0.2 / 11.7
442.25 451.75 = 0.0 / 12.1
